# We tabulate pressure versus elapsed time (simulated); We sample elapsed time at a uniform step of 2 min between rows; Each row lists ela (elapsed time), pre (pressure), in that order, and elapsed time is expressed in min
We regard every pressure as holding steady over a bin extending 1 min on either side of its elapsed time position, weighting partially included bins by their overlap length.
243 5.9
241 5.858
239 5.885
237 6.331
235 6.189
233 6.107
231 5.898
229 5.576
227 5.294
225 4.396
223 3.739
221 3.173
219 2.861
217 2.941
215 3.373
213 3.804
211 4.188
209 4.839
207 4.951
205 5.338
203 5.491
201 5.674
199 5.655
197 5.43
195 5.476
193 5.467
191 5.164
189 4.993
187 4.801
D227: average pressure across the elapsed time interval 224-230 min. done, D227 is 5.09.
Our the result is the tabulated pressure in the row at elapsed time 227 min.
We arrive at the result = 5.294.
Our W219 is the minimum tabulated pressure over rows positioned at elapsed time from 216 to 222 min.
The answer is 2.861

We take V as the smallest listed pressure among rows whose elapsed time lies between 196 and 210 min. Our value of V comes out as 4.839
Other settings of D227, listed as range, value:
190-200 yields 5.44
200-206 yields 5.5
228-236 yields 5.94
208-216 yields 4.05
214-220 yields 3.06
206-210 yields 4.89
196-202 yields 5.59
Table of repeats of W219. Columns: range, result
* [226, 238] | 5.294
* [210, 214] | 3.804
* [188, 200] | 4.993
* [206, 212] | 4.188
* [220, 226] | 3.173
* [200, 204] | 5.491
